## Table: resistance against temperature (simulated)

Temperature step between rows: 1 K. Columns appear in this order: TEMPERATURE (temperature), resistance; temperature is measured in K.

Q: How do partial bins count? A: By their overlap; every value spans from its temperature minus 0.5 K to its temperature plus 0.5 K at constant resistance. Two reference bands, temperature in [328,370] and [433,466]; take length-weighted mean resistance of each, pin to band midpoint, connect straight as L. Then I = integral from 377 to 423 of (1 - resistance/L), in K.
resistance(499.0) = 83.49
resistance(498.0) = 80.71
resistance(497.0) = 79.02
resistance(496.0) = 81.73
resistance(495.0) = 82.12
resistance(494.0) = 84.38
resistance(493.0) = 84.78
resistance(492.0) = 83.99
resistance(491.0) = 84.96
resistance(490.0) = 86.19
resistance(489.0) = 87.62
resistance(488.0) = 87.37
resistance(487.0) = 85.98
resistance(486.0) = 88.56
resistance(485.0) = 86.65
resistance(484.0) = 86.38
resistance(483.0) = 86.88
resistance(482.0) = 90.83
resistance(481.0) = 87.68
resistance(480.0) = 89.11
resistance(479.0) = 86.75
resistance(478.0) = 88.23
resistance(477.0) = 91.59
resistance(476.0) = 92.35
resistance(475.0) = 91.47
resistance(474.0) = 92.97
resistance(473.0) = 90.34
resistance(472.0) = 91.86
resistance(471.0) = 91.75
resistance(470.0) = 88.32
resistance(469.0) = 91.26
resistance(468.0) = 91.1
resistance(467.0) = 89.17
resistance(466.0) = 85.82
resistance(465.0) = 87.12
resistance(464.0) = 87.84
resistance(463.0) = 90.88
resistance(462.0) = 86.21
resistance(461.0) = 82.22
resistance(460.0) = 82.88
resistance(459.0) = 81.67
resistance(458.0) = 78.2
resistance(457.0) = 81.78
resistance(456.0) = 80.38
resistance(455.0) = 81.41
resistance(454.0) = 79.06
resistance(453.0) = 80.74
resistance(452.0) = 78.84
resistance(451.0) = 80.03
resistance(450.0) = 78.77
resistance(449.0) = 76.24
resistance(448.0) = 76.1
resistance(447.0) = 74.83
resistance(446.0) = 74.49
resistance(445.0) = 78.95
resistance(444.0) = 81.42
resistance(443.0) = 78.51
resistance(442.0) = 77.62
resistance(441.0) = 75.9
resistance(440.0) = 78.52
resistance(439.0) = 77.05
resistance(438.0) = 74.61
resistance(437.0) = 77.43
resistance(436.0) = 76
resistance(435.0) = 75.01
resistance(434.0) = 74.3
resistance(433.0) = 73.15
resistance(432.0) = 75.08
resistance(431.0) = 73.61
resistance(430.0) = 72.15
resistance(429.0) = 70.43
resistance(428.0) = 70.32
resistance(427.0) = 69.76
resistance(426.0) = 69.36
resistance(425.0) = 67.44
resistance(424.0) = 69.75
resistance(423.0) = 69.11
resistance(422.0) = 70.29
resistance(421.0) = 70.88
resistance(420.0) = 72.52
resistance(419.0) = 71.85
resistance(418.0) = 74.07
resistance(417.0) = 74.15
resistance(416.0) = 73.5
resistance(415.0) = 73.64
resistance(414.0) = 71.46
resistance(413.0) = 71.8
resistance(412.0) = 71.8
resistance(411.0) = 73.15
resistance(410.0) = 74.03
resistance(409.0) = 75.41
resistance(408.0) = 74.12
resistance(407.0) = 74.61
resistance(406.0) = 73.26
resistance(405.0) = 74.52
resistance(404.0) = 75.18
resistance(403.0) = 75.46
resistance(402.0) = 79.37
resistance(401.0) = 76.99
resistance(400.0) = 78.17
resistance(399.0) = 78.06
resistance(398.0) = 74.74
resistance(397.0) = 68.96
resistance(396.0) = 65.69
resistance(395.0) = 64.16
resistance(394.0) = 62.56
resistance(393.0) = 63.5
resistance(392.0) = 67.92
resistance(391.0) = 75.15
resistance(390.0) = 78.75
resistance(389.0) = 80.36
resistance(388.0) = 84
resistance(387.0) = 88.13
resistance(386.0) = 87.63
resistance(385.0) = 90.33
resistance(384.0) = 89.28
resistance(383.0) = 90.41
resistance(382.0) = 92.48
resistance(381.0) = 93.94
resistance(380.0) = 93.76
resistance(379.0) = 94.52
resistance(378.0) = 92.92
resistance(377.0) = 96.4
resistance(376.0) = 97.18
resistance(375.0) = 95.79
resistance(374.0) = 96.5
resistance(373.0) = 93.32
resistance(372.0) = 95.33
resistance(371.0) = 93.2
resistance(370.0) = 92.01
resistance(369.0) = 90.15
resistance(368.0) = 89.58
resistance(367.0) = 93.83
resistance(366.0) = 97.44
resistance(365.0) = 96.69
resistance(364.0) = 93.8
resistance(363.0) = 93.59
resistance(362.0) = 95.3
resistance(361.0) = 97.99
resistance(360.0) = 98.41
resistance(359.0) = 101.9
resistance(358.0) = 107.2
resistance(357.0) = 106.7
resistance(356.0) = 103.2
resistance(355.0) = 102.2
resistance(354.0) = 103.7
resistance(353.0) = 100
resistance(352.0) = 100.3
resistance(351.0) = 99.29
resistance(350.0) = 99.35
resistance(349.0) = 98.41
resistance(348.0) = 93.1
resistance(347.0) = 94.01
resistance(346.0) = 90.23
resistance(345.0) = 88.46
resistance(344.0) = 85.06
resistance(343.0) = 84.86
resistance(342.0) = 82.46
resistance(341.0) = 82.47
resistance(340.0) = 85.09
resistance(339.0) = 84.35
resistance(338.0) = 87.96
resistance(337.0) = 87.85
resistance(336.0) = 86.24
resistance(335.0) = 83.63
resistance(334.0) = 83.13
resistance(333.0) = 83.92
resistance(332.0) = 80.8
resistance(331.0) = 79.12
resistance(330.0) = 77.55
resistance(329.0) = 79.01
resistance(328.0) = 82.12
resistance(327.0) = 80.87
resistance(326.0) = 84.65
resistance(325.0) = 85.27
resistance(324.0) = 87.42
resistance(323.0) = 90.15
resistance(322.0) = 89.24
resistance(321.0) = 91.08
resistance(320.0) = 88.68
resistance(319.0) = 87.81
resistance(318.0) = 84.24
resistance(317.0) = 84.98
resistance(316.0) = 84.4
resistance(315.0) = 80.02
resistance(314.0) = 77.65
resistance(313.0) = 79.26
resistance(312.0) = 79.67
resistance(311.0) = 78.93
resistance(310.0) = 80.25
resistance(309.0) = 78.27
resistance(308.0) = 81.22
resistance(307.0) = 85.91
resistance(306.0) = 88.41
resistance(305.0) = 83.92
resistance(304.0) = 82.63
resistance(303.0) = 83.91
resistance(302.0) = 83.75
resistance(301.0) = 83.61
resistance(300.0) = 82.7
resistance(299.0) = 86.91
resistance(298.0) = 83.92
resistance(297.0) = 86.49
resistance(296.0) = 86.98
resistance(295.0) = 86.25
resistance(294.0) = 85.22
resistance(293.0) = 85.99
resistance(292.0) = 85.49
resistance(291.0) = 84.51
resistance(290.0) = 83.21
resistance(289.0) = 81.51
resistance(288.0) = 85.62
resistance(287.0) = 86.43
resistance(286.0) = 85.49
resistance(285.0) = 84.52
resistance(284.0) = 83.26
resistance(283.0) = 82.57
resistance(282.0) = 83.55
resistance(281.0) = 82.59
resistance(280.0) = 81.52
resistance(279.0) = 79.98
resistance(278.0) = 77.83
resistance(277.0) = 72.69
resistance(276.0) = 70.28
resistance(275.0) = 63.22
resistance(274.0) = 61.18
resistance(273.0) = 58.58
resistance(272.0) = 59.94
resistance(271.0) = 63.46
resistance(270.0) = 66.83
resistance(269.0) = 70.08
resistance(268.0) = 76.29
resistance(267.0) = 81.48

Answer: 4.4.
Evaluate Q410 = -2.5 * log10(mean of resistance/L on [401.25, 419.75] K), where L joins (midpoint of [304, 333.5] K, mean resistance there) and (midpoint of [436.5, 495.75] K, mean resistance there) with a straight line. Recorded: 0.14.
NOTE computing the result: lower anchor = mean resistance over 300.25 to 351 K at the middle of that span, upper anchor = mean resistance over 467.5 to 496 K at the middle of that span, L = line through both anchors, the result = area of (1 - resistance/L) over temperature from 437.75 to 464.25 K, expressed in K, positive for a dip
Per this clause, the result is 2.3 K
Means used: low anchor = 85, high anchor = 88.2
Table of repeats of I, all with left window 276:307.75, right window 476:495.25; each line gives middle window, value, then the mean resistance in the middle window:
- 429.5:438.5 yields 1.20 K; 74.6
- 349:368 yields -3.24 K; 99.2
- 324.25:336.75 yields 0.27 K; 82.4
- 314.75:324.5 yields -0.34 K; 87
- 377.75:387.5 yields -0.70 K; 91.3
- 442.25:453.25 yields 1.06 K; 78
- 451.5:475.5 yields 0.19 K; 86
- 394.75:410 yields 2.04 K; 74.1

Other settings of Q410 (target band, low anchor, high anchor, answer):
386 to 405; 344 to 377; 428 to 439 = 0.15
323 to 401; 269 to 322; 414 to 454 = -0.14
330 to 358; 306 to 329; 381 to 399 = -0.12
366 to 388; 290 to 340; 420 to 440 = -0.19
